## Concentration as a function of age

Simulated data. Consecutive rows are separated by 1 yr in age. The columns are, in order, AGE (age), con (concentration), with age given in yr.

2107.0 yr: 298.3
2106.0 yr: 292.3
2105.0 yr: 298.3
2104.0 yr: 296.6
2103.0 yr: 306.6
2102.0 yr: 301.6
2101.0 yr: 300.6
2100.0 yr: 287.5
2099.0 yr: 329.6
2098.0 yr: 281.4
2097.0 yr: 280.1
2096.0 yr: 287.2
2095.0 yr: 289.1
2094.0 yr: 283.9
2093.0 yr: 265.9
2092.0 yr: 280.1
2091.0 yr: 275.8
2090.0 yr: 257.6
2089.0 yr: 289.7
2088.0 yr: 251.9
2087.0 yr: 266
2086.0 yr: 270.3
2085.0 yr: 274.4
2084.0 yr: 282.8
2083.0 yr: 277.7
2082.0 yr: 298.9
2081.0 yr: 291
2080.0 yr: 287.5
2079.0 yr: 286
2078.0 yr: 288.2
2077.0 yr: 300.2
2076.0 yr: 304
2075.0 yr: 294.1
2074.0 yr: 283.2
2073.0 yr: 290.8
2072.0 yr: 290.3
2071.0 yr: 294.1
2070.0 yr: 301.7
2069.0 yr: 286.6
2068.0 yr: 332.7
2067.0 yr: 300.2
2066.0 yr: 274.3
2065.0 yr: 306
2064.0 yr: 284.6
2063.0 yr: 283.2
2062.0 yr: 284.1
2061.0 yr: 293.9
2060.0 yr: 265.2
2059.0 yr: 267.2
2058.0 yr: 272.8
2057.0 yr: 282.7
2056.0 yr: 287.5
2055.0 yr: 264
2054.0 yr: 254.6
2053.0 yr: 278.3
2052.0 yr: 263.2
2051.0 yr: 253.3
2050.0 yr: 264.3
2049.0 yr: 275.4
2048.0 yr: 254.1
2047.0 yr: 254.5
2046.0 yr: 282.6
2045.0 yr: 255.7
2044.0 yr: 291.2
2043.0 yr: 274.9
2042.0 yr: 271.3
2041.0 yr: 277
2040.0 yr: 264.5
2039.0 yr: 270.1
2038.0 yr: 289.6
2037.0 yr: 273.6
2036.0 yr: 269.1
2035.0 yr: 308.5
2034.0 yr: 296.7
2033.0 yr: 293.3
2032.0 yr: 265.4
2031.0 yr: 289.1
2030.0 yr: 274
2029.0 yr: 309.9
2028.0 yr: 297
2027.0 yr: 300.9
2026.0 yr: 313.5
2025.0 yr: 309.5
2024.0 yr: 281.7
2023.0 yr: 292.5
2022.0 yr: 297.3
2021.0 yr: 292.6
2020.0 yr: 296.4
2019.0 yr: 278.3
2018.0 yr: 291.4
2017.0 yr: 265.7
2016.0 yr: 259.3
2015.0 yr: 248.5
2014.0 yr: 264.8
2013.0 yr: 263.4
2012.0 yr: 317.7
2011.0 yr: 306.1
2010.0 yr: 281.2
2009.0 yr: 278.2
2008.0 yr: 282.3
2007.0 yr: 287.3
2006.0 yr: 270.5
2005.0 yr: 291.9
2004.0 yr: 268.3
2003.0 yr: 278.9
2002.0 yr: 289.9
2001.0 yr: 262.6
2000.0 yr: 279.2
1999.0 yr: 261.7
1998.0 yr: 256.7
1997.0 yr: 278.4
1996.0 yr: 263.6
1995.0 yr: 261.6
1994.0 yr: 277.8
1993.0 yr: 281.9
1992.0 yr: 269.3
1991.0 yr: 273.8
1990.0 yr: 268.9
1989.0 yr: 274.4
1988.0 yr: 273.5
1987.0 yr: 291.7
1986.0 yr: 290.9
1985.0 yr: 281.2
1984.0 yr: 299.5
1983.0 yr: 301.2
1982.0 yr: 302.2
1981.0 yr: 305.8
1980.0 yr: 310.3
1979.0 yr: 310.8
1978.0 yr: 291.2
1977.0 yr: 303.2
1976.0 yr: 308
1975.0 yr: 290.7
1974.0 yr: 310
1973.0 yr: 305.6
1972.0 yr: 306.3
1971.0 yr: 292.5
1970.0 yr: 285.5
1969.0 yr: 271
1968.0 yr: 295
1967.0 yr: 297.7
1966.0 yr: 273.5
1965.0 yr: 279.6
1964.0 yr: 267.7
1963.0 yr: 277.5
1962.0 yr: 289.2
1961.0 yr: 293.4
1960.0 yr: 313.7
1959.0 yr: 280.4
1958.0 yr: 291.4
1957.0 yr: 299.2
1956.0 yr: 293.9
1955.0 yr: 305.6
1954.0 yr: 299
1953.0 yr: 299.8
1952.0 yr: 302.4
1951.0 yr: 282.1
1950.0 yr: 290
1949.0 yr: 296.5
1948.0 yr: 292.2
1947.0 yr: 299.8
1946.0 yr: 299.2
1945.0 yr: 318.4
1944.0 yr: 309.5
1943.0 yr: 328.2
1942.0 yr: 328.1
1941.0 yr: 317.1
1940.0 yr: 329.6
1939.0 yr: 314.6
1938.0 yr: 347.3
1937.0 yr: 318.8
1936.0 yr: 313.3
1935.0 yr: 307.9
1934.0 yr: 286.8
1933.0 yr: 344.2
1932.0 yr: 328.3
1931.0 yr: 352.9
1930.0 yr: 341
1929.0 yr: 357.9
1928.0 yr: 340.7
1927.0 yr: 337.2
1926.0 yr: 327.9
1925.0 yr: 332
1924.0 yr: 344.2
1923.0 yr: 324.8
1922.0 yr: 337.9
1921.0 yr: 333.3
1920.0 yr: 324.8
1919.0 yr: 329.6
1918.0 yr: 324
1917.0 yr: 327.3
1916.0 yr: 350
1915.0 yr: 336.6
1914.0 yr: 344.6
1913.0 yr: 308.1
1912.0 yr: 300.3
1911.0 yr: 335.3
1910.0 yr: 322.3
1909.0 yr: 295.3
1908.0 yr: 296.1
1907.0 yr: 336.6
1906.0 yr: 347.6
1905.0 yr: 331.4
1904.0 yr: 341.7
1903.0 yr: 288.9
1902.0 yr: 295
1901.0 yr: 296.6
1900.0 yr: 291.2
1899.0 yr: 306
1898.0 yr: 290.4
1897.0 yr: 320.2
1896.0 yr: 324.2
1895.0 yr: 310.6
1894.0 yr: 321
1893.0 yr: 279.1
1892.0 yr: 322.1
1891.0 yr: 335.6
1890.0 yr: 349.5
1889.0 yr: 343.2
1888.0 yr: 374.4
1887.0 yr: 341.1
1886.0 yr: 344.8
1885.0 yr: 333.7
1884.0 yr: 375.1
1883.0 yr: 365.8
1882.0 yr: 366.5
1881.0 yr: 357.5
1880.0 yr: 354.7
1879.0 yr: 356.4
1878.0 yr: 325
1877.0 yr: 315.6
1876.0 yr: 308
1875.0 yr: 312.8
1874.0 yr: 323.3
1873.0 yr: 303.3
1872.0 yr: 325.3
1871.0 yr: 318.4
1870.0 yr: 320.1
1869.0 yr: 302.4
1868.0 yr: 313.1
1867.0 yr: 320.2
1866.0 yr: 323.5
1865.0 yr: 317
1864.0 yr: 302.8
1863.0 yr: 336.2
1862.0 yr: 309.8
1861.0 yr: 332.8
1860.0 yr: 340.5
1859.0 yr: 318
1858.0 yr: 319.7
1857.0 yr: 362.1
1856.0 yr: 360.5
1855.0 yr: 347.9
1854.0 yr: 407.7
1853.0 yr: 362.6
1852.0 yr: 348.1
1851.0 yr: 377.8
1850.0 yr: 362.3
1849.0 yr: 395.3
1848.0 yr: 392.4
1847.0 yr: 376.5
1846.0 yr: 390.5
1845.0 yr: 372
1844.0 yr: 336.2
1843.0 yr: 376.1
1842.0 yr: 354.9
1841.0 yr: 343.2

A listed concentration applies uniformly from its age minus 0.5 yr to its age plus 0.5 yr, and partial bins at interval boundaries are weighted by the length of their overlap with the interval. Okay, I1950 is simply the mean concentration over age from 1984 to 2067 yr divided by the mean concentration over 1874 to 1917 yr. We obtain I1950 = 0.85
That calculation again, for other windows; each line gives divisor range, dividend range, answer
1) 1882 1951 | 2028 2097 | 0.87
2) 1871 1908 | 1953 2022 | 0.87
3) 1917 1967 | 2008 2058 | 0.90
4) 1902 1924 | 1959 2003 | 0.88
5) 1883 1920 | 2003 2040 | 0.88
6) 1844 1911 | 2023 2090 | 0.85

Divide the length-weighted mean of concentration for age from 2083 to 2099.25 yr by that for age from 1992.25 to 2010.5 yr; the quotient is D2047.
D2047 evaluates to 1.0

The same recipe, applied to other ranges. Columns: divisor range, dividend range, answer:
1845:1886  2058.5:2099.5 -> 0.84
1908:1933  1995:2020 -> 0.83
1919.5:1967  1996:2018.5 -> 0.89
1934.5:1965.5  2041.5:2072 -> 0.92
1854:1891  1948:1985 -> 0.88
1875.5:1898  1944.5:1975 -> 0.87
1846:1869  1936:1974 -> 0.87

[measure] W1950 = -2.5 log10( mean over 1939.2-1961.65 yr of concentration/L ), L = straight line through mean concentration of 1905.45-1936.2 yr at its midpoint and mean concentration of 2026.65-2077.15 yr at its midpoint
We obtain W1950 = 0.05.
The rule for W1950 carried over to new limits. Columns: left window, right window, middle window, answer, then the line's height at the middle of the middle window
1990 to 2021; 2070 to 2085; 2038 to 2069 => 0.04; 286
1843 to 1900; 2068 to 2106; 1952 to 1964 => 0.09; 318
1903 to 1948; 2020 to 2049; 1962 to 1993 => 0.06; 306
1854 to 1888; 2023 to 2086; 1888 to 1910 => 0.03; 326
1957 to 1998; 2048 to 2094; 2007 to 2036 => -0.01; 285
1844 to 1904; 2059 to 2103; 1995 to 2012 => 0.10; 305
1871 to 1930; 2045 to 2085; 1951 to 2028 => 0.06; 304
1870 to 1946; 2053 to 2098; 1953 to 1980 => 0.06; 312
